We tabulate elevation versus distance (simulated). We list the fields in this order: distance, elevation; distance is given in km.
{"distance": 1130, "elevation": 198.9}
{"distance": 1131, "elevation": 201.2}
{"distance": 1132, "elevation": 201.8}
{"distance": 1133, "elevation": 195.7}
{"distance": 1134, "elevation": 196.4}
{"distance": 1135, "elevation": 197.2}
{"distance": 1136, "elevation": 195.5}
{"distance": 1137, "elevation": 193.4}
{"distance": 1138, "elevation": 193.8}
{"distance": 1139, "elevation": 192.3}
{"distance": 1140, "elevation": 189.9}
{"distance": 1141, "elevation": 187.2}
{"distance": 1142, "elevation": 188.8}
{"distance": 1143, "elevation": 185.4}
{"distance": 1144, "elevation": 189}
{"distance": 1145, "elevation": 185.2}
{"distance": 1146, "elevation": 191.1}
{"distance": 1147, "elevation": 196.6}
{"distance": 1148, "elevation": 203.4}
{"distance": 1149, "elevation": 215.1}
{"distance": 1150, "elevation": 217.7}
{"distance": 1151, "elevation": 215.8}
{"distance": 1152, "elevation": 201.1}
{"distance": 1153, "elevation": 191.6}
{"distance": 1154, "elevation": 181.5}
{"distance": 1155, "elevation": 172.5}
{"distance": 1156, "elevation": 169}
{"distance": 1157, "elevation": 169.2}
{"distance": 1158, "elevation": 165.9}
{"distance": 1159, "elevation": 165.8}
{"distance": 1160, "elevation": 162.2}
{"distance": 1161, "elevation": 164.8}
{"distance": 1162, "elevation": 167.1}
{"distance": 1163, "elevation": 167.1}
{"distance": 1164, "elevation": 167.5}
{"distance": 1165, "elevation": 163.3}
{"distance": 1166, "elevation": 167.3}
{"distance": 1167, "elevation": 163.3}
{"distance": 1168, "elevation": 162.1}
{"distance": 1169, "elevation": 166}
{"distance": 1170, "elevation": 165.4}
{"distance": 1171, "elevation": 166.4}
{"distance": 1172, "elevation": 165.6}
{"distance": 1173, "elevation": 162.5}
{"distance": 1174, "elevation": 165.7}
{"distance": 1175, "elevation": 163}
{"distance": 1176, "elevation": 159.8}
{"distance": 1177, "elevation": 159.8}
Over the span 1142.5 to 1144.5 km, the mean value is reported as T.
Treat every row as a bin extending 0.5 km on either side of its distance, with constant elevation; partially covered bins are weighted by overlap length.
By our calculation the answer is 187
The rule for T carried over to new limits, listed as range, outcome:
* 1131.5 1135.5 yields 198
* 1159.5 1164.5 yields 166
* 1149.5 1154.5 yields 202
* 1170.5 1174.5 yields 165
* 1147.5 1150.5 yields 212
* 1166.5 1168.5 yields 163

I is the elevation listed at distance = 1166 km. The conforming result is 167.3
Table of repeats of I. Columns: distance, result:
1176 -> 159.8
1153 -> 191.6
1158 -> 165.9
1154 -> 181.5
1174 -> 165.7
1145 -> 185.2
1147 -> 196.6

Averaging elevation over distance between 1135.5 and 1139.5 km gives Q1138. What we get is 194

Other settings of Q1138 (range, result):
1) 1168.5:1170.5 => 166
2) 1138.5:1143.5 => 189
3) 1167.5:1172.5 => 165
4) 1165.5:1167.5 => 165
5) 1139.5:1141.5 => 189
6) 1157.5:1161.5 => 165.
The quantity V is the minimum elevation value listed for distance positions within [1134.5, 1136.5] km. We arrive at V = 195.5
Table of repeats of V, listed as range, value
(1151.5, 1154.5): 181.5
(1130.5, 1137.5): 193.4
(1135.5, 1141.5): 187.2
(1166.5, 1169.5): 162.1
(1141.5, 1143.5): 185.4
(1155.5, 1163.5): 162.2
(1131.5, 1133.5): 195.7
